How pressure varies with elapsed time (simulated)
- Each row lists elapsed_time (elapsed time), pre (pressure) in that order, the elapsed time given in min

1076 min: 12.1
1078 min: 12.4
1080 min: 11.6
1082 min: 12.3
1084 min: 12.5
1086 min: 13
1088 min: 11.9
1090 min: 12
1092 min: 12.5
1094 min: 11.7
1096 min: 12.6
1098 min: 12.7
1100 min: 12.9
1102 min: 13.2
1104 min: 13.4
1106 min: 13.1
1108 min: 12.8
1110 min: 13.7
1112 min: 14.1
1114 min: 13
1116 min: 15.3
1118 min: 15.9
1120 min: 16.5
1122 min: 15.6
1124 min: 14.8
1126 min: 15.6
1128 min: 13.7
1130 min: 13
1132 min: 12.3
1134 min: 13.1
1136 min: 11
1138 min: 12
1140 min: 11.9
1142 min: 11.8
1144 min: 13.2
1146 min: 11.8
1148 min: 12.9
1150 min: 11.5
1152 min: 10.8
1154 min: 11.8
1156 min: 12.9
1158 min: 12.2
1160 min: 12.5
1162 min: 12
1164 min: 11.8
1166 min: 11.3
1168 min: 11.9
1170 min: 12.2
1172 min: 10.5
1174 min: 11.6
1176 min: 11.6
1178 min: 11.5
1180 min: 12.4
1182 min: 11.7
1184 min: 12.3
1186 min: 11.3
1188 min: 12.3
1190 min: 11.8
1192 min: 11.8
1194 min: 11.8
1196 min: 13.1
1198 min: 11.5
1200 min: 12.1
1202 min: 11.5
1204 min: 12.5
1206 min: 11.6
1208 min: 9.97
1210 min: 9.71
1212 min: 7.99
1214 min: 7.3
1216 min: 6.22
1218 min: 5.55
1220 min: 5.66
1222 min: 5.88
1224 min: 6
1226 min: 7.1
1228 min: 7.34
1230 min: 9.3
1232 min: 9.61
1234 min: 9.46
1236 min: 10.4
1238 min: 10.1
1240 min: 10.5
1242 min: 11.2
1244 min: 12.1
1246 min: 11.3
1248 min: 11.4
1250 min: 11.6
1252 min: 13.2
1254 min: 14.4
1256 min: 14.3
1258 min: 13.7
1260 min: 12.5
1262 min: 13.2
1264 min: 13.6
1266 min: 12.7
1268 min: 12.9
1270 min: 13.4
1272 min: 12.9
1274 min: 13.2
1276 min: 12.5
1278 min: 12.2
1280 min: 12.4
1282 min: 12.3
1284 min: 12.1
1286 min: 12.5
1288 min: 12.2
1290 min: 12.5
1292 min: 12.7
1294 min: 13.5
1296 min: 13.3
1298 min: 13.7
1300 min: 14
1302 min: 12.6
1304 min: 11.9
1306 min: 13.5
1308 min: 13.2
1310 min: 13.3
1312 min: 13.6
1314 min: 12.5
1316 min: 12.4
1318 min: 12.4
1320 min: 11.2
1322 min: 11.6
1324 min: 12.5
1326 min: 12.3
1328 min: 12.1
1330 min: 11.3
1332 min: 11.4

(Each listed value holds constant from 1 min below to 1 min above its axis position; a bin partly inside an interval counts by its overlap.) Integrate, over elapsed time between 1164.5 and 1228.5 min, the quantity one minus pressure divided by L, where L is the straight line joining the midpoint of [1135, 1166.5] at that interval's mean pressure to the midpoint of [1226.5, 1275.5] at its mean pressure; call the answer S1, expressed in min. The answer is 8.9 min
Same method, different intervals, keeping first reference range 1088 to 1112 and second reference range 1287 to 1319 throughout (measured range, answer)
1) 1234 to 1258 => 2.0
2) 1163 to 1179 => 1.6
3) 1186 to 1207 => 1.5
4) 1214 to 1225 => 5.9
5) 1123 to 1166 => 1.2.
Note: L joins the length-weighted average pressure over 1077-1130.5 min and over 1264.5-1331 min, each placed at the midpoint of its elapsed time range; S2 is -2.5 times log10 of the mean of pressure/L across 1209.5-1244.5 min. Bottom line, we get 0.48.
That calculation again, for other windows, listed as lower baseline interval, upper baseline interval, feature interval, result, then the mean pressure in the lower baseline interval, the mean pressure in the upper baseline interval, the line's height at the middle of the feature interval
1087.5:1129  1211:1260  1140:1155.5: 0.04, 13.7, 9.71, 12.5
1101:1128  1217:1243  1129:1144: 0.08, 14.4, 8.32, 13.2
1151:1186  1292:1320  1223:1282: 0.09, 11.8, 13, 12.5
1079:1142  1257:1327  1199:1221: 0.38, 13.2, 12.8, 13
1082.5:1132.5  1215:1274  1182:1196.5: -0.02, 13.5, 10.6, 11.8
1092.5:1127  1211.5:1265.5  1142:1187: 0.03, 13.9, 10.1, 12.3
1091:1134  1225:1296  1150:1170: 0.11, 13.7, 11.9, 13.1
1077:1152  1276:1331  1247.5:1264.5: -0.04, 13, 12.6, 12.7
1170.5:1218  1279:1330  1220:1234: 0.45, 10.9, 12.6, 11.4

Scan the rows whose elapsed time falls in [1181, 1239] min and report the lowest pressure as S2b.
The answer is 5.55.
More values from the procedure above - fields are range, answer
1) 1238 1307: 10.1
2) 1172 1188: 10.5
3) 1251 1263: 12.5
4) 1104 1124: 12.8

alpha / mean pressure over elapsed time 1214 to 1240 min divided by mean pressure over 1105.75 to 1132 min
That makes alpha 0.54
